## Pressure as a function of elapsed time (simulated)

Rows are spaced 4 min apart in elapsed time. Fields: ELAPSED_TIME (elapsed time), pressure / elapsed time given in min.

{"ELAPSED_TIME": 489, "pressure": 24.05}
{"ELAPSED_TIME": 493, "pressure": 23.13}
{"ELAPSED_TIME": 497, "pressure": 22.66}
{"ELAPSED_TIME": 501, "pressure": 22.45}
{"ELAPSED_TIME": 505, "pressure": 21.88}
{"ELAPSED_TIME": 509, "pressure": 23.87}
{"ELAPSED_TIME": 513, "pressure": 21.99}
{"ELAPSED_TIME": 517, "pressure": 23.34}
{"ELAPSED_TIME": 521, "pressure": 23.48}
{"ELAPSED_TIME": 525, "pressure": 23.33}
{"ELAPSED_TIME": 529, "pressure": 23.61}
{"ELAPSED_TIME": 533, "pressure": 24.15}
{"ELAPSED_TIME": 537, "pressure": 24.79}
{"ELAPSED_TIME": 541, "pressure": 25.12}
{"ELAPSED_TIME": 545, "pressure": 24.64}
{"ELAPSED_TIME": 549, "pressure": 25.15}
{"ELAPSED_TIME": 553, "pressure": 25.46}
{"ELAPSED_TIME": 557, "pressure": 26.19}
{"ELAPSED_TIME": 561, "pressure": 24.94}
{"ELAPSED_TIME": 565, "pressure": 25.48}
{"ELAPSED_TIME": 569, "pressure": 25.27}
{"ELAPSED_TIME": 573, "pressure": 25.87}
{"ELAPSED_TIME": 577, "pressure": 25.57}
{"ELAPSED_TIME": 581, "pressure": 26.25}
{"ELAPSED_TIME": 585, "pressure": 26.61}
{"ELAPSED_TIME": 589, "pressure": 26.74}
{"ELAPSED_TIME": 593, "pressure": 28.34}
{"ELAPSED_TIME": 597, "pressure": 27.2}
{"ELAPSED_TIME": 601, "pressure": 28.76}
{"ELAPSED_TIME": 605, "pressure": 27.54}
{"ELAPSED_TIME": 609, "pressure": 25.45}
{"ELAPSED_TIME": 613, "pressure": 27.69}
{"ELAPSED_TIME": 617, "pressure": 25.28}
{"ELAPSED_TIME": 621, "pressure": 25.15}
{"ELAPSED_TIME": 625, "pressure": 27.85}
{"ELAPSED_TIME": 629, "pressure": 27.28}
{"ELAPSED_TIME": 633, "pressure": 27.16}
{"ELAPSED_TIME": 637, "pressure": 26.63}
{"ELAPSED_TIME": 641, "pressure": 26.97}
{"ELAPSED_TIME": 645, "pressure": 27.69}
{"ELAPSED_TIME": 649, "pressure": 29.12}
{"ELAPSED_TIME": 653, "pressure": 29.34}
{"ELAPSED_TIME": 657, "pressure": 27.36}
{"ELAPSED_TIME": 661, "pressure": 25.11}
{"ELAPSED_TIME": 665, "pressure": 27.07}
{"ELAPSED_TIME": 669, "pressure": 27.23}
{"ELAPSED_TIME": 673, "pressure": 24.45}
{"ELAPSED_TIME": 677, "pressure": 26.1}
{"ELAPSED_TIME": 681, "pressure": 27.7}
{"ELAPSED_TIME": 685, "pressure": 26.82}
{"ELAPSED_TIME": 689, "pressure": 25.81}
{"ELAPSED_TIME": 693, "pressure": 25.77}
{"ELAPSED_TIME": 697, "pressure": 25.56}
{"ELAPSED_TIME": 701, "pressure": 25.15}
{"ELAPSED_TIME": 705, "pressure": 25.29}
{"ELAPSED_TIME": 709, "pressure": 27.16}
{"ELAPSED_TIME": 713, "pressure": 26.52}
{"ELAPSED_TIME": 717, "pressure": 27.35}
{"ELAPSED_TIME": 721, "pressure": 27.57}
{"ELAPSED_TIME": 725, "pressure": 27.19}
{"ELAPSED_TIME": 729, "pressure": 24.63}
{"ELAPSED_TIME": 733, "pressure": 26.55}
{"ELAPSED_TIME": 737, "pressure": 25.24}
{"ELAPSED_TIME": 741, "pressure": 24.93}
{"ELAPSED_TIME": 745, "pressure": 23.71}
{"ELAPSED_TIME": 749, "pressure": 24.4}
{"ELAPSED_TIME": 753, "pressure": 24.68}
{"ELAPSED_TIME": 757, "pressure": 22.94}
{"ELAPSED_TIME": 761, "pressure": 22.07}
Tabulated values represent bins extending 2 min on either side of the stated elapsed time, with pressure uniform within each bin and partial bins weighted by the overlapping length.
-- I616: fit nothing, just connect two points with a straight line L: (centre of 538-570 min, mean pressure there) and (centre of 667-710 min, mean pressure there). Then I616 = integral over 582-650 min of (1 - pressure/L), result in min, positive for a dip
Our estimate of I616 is -3.9 min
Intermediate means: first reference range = 25.3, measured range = 27.1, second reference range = 26.1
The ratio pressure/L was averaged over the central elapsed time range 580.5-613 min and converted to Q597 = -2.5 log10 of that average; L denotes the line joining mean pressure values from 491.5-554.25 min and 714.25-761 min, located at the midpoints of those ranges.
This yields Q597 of -0.126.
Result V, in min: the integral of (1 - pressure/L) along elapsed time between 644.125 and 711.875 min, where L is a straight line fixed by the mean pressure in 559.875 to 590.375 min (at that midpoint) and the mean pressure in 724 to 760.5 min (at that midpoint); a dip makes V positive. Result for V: -3.9 min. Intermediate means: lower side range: 25.8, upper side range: 24.7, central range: 26.6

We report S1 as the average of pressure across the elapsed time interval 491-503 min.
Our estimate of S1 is 22.7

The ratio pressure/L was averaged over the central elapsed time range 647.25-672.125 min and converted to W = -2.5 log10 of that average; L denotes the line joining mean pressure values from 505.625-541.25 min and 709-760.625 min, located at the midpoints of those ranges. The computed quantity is -0.11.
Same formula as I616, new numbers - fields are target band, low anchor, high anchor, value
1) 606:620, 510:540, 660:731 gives -0.67 min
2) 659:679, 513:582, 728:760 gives -1.10 min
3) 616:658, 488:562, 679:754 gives -3.73 min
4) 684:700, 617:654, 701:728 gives 0.56 min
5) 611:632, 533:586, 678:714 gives -0.74 min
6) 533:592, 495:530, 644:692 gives -3.28 min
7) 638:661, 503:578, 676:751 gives -2.16 min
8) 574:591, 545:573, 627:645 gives -0.24 min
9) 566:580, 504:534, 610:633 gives -0.33 min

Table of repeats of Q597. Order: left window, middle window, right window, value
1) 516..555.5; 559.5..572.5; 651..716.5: -0.02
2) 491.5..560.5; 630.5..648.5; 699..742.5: -0.09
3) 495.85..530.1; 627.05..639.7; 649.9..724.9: -0.06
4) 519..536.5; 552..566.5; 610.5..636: -0.03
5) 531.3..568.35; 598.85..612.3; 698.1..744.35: -0.08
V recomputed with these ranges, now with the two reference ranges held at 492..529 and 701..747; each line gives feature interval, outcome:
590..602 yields -1.88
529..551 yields -1.23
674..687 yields -0.68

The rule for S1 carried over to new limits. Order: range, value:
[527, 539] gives 24.2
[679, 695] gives 26.5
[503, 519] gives 22.8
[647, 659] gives 28.6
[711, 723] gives 27.1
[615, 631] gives 26.4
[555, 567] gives 25.5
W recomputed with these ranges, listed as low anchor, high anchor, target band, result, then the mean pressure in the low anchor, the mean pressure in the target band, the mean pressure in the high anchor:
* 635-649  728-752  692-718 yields -0.012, 27.4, 26.1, 24.9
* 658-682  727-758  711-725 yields -0.080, 26.3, 27.2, 24.7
